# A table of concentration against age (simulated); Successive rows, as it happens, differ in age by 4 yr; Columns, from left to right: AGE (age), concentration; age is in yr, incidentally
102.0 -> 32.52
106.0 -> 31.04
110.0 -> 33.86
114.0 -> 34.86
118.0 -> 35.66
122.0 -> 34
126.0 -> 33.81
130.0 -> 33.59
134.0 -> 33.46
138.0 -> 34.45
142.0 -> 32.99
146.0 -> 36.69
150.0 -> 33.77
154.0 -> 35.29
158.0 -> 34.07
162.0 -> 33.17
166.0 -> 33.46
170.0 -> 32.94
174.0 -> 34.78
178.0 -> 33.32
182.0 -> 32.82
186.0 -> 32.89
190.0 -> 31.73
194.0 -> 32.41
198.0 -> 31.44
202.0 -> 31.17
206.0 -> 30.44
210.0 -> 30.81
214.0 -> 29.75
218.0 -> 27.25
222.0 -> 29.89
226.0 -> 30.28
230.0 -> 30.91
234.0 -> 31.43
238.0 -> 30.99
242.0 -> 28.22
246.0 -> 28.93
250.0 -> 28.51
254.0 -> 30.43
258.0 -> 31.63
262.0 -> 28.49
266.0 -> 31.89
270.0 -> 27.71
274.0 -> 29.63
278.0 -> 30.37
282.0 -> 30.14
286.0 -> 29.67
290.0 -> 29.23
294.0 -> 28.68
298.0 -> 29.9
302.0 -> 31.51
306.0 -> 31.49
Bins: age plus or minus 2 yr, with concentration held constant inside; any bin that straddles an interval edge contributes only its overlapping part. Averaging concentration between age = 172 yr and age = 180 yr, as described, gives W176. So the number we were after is 34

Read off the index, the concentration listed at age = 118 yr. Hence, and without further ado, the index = 35.66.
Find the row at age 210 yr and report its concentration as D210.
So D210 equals 30.81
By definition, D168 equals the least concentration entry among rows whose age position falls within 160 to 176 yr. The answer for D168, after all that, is 32.94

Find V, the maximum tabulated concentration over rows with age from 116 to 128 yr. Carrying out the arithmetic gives 35.66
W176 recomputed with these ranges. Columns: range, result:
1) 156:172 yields 33.4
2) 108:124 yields 34.6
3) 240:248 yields 28.6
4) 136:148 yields 34.7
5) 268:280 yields 29.2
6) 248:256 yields 29.5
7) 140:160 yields 34.6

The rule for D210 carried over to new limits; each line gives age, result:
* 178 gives 33.32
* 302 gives 31.51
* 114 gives 34.86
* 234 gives 31.43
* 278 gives 30.37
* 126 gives 33.81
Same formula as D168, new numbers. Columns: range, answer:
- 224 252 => 28.22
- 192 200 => 31.44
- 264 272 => 27.71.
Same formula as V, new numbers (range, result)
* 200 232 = 31.17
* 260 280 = 31.89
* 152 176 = 35.29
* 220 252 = 31.43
